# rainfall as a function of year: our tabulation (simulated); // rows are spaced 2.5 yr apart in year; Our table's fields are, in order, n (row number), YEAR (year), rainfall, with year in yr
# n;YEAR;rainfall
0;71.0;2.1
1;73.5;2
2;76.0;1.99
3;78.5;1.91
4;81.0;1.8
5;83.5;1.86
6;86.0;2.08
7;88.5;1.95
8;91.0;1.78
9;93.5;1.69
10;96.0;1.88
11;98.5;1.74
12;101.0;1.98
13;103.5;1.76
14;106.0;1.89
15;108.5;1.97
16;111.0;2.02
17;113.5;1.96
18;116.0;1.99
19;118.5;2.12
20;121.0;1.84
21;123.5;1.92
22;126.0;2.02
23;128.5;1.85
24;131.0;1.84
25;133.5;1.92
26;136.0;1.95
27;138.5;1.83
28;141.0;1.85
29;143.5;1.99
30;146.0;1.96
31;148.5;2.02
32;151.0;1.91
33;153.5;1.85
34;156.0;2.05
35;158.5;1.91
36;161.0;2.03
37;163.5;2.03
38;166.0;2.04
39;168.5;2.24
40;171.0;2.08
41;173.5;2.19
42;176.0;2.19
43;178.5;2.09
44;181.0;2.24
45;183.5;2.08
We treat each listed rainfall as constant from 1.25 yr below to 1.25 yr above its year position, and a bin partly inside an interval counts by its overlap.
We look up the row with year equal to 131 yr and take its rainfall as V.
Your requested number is 1.84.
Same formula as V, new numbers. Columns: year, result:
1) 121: 1.84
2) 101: 1.98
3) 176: 2.19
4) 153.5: 1.85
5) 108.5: 1.97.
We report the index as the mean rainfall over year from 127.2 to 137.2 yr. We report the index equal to 1.89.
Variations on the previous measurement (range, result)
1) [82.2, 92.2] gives 1.92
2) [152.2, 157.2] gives 1.95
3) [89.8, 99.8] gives 1.77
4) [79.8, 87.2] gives 1.91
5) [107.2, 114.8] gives 1.98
